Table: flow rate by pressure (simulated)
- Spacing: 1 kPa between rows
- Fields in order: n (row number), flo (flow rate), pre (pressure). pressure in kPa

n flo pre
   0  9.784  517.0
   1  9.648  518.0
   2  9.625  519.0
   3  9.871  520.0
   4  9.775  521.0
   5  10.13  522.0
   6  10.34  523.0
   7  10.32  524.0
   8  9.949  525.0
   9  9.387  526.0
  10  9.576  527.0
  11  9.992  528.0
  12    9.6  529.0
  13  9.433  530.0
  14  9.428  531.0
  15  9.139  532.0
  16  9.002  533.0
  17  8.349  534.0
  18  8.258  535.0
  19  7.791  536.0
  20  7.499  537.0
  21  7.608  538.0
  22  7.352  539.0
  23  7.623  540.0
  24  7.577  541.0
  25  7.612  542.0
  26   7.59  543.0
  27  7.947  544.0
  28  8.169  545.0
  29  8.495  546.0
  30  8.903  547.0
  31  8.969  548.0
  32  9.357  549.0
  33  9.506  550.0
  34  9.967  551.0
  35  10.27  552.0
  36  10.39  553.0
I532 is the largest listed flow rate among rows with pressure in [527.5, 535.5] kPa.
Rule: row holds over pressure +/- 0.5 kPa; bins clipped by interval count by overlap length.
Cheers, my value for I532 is 9.992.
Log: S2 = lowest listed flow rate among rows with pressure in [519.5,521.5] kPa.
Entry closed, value 9.775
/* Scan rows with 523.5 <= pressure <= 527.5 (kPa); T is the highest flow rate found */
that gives 10.32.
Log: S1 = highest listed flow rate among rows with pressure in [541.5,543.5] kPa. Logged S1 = 7.612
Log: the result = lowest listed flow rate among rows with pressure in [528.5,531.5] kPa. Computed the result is 9.428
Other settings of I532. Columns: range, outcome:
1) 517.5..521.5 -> 9.871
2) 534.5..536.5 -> 8.258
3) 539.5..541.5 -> 7.623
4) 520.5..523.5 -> 10.34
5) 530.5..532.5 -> 9.428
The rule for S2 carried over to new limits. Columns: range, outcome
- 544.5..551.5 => 8.169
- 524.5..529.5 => 9.387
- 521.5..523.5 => 10.13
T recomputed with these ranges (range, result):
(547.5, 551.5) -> 9.967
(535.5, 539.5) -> 7.791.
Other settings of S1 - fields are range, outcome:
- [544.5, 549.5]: 9.357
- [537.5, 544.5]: 7.947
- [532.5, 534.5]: 9.002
